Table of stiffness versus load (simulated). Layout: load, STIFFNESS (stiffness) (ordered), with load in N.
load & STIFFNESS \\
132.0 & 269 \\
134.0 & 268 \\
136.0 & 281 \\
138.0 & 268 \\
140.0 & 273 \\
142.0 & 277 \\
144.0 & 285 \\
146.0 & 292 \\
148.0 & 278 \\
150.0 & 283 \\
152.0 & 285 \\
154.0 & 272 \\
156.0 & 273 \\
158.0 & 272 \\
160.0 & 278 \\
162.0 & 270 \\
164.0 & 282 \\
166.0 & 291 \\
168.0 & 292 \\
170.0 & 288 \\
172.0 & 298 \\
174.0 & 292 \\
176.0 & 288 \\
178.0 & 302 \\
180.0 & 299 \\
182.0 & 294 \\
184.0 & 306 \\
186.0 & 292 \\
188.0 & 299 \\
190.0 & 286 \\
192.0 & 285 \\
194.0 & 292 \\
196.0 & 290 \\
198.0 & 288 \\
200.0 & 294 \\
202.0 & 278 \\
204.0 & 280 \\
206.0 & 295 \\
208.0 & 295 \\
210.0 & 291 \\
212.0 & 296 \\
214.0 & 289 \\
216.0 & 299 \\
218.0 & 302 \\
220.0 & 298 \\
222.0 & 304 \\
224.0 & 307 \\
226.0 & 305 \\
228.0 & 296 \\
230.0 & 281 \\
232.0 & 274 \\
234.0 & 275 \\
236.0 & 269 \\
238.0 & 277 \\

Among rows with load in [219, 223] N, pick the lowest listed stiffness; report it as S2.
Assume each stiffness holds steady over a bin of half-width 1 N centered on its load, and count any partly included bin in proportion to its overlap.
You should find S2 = 298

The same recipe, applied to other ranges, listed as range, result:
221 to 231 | 281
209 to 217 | 289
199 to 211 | 278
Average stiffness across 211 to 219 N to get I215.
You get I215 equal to 296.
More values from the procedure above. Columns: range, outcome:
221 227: 305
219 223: 301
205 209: 295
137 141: 270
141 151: 283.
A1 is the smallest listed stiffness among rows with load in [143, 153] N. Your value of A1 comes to 278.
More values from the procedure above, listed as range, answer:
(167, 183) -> 288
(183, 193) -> 285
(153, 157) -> 272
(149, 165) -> 270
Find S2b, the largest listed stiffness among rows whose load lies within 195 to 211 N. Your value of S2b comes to 295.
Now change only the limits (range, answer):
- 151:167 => 291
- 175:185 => 306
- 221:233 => 307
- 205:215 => 296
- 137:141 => 273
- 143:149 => 292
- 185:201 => 299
